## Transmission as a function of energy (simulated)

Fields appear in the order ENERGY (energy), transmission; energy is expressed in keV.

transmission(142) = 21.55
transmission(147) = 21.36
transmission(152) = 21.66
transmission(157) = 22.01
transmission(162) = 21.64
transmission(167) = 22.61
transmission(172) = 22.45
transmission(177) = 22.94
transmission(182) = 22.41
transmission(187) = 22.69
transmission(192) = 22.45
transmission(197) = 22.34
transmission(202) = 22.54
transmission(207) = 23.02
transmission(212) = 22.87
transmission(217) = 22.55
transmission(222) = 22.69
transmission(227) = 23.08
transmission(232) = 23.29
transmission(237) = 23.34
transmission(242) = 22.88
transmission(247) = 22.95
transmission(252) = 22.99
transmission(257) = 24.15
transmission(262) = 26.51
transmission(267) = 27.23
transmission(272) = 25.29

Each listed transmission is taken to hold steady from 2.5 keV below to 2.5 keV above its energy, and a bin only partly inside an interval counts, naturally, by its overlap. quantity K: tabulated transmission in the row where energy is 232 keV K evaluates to 23.29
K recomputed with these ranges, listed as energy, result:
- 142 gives 21.55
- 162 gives 21.64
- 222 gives 22.69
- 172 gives 22.45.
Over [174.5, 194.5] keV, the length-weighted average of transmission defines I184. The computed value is 22.6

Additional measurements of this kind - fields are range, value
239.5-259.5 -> 23.2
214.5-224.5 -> 22.6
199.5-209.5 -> 22.8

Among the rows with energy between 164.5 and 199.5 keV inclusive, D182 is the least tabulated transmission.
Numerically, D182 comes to 22.34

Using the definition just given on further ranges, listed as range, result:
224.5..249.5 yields 22.88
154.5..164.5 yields 21.64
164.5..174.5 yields 22.45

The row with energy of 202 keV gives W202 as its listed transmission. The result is 22.54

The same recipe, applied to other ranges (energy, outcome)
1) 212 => 22.87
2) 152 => 21.66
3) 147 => 21.36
